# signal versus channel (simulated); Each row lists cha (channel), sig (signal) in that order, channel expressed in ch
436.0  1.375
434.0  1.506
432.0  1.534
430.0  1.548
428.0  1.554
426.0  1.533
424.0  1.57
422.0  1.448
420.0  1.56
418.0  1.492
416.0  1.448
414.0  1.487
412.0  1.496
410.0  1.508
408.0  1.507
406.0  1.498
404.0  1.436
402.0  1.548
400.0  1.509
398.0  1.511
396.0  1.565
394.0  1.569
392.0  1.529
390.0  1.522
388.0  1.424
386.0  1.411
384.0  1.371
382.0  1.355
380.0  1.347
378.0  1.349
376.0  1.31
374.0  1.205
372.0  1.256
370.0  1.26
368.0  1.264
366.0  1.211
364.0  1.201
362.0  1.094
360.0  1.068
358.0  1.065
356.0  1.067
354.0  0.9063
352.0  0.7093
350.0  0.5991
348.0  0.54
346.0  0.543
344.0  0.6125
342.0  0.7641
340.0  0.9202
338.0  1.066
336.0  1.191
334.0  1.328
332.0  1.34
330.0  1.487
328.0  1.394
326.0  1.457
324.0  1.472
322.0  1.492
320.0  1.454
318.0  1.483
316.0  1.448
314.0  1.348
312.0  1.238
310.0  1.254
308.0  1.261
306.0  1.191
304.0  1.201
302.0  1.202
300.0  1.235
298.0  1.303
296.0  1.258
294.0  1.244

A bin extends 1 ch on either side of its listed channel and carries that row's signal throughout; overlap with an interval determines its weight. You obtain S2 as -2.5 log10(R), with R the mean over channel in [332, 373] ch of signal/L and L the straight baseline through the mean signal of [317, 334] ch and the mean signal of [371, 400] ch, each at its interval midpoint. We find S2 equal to 0.395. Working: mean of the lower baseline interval 1.44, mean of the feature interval 0.992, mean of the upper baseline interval 1.41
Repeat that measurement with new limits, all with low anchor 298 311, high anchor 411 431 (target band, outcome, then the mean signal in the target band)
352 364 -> 0.31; 1.03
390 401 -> -0.06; 1.54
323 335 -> -0.10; 1.41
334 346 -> 0.39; 0.915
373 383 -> 0.08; 1.31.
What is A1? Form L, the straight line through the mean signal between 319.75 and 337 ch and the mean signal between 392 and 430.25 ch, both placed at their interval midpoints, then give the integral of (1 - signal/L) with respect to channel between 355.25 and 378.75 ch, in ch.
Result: 4.2 ch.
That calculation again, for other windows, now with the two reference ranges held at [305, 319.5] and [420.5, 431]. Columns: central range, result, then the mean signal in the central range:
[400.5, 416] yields 0.1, 1.49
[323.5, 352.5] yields 7.2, 1.03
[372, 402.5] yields 0.7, 1.43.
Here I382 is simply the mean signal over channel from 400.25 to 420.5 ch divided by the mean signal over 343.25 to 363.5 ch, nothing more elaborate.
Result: 1.80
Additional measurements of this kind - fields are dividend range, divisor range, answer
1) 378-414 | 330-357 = 1.61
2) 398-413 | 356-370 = 1.30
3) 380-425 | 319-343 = 1.16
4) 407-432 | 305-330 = 1.10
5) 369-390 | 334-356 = 1.63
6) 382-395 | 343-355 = 2.24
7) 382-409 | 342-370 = 1.62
